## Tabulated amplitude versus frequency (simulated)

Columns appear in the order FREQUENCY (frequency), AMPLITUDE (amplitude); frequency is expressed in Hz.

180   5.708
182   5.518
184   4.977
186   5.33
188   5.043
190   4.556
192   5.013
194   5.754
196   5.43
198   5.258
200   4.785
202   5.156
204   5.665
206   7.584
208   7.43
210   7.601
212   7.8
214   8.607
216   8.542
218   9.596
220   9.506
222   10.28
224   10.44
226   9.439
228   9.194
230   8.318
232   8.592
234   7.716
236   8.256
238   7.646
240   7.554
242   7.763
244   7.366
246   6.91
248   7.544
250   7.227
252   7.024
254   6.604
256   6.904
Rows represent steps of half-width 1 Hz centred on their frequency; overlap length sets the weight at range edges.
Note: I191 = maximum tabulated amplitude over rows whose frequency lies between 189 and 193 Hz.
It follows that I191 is 5.013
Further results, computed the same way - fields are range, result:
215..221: 9.596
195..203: 5.43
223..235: 10.44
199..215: 8.607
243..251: 7.544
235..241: 8.256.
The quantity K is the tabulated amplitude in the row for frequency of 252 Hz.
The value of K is 7.024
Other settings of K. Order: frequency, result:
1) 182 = 5.518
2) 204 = 5.665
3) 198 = 5.258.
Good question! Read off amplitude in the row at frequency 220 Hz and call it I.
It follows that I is 9.506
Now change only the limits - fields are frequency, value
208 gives 7.43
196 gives 5.43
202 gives 5.156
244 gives 7.366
